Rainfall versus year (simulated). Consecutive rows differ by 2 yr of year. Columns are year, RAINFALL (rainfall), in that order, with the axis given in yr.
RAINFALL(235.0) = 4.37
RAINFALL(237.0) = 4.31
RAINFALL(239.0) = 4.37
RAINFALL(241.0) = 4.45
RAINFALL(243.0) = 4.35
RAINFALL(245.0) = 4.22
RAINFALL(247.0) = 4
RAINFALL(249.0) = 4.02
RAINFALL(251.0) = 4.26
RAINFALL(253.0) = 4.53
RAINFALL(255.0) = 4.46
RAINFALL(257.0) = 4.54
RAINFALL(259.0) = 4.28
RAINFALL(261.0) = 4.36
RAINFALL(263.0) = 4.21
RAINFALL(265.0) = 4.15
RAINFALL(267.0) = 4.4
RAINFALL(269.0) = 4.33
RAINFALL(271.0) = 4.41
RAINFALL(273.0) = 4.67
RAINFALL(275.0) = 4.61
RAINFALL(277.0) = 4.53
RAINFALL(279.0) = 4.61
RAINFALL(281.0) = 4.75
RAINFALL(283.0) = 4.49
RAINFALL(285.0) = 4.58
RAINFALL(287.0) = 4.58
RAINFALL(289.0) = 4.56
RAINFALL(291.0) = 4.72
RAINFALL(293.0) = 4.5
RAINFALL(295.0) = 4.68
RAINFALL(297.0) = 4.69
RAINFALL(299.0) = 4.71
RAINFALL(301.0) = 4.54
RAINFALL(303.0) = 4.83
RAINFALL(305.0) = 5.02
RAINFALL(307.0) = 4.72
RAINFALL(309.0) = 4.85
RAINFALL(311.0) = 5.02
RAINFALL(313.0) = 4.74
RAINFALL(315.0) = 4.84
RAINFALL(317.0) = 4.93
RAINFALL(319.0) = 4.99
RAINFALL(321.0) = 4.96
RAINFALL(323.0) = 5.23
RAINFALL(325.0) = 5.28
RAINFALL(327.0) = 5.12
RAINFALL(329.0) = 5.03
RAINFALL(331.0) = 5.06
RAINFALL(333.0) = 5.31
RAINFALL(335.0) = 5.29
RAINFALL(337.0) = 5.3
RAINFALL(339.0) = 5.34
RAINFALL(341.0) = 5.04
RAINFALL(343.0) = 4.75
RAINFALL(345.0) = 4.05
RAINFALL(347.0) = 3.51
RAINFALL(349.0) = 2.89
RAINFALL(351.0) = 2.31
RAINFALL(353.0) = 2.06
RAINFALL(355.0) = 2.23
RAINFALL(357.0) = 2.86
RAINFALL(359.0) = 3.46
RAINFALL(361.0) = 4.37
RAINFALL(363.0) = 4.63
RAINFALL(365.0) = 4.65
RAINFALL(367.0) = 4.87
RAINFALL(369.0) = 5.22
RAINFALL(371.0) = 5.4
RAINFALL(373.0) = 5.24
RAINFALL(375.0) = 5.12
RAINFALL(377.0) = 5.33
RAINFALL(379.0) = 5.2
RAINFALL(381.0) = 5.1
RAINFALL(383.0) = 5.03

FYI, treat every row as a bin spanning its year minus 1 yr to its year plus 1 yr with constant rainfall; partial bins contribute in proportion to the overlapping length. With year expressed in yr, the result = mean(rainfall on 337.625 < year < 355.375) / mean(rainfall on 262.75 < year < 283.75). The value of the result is 0.8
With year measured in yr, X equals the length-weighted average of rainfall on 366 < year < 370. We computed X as 5.04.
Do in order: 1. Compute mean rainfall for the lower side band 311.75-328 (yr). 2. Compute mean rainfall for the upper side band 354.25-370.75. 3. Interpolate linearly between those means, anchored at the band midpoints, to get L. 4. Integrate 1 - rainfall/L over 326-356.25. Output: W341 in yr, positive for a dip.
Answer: 2.64 yr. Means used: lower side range 5.01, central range 4.21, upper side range 4.13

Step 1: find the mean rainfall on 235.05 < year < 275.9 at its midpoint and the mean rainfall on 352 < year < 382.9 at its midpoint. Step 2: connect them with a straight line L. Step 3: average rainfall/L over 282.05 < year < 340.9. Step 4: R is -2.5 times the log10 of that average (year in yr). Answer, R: -0.12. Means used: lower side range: 4.35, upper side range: 4.4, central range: 4.9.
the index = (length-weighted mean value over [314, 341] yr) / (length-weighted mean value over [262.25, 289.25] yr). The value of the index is 1.1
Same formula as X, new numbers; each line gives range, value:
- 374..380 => 5.22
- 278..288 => 4.6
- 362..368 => 4.72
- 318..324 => 5.06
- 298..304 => 4.69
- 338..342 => 5.19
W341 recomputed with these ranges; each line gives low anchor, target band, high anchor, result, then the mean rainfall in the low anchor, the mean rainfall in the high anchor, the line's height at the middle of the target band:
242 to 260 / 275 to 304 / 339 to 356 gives -4.8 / 4.3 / 3.47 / 3.97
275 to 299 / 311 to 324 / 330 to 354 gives -1.6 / 4.61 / 4.24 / 4.41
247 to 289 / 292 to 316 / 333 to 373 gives -2.4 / 4.43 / 4.18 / 4.32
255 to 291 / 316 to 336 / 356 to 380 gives -2.3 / 4.48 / 4.7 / 4.6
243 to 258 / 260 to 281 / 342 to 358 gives -2.1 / 4.29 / 3.08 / 4.05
